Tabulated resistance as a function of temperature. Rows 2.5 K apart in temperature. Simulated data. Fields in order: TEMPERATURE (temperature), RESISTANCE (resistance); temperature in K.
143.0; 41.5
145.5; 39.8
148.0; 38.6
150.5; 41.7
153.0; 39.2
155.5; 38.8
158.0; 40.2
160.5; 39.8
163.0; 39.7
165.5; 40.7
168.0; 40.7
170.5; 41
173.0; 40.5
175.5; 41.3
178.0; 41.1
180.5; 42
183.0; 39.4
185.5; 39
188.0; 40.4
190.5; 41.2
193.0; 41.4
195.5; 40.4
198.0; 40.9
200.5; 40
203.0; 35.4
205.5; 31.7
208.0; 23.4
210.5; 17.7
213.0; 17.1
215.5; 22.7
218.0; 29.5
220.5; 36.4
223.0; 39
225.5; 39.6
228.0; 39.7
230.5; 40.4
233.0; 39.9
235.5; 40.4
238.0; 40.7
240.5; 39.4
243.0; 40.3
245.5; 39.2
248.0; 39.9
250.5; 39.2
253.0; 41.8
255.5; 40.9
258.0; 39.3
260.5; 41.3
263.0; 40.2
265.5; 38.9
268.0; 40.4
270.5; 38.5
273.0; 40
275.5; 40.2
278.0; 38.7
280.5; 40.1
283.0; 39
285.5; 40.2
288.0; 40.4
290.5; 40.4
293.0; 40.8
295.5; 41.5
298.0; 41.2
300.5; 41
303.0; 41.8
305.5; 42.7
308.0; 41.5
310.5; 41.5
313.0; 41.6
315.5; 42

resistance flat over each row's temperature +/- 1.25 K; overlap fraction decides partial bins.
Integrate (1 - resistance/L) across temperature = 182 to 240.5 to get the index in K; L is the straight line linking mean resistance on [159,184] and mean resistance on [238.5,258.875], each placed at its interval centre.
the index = 6.92 K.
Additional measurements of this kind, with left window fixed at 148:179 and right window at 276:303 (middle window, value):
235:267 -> 0.2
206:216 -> 4.8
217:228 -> 1.0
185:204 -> 0.2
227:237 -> 0.1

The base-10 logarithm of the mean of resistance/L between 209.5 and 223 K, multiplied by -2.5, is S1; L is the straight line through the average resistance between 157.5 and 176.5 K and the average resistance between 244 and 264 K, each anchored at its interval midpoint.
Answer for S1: 0.471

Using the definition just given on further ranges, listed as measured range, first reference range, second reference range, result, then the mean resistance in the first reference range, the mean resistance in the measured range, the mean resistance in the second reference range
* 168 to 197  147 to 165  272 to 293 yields -0.024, 39.8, 40.7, 39.9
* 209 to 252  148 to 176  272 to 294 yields 0.137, 40.2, 35.3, 40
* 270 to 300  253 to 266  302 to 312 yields 0.027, 40.4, 40.1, 41.9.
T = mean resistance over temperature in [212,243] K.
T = 35.7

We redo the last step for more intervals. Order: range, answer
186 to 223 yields 33.1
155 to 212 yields 38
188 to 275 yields 37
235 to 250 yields 39.9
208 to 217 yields 20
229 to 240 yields 40.3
